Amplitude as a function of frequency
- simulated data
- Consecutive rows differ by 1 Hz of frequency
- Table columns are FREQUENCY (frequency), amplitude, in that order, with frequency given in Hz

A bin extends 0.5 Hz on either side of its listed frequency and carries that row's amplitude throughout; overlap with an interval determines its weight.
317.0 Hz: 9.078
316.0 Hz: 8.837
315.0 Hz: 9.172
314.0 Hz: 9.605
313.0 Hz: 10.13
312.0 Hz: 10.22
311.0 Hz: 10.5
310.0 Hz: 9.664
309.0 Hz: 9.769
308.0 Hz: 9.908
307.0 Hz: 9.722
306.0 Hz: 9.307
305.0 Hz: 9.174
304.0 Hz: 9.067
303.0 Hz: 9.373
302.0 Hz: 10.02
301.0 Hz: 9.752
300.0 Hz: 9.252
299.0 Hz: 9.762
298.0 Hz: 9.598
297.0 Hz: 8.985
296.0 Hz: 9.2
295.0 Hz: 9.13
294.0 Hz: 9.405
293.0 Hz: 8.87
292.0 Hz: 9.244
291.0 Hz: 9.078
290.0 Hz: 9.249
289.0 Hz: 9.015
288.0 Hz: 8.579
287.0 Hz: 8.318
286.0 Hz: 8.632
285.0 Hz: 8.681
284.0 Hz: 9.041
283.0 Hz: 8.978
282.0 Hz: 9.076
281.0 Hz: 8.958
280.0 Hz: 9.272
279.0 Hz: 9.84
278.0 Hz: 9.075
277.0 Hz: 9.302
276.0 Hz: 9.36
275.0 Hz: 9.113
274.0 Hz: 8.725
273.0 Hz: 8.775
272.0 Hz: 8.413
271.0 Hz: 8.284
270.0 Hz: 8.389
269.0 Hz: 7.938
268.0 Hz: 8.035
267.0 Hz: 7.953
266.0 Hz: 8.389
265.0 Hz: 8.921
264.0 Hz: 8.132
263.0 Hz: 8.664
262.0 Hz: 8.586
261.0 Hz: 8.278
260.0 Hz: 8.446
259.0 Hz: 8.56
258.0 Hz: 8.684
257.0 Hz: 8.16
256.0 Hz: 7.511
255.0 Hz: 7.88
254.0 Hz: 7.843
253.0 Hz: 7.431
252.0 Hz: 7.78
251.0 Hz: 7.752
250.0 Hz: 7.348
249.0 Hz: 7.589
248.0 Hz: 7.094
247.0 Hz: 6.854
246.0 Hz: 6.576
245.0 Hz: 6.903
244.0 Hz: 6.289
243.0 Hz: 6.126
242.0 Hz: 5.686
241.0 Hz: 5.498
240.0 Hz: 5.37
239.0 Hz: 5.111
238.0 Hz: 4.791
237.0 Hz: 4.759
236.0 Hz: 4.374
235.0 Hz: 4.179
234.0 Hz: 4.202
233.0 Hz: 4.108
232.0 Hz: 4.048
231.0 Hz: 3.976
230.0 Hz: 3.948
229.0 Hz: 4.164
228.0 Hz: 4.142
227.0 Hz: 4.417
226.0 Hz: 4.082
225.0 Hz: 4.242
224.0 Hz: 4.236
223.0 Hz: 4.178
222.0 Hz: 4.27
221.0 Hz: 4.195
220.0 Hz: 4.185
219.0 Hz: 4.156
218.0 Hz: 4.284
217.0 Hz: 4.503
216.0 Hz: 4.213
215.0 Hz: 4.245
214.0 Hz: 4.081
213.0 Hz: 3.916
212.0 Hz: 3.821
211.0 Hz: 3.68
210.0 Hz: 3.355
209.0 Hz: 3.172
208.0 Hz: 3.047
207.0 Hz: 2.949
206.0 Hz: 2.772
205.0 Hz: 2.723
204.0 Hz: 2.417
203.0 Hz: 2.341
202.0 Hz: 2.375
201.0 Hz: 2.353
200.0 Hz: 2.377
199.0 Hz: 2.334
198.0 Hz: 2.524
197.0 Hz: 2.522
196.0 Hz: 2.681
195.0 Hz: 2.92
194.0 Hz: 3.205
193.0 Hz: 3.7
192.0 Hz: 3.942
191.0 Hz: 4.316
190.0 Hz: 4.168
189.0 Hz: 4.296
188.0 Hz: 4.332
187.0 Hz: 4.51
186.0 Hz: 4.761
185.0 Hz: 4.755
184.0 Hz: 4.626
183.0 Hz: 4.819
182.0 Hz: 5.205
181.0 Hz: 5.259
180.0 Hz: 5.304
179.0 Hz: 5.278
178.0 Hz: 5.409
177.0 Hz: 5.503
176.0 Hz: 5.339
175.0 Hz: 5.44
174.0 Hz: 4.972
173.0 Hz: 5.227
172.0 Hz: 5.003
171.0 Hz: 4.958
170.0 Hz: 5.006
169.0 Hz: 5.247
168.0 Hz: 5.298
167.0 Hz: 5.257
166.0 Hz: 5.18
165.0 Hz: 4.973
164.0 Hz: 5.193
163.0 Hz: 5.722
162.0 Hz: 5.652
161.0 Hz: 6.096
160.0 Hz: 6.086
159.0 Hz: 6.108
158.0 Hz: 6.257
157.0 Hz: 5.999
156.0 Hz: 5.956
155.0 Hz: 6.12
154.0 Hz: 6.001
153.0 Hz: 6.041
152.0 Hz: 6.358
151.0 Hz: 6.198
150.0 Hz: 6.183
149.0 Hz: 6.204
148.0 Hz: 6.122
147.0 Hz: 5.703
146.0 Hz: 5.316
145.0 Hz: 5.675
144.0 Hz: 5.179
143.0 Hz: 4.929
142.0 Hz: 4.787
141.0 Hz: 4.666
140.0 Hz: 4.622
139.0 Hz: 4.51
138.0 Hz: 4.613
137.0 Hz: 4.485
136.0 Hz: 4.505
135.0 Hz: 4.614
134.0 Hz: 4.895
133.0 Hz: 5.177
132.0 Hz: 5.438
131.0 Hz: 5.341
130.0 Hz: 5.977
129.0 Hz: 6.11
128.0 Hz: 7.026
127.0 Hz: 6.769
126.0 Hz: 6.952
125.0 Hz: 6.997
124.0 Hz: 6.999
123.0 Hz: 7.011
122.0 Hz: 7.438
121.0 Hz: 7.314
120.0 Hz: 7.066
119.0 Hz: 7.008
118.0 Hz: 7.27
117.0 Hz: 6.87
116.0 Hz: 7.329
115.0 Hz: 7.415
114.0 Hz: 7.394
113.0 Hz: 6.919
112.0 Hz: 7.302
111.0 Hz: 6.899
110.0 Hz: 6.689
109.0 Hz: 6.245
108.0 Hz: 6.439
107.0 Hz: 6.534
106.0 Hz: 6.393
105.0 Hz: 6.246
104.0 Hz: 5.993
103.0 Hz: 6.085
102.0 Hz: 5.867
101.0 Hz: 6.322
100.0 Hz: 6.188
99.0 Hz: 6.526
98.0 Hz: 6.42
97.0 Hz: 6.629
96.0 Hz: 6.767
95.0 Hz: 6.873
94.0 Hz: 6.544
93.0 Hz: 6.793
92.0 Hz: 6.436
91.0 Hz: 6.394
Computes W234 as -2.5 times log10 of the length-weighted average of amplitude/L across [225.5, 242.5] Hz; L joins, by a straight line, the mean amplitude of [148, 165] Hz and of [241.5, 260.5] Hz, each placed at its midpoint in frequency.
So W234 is 0.50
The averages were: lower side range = 5.98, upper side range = 7.4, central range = 4.52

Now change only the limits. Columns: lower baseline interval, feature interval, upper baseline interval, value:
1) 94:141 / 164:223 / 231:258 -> 0.455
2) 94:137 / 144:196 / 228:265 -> 0.233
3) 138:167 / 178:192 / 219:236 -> 0.057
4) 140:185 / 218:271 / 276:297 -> 0.261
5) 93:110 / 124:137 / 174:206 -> -0.039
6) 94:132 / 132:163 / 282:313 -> 0.289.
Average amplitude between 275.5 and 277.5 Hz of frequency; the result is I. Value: 9.33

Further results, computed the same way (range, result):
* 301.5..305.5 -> 9.41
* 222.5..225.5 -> 4.22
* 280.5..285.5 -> 8.95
